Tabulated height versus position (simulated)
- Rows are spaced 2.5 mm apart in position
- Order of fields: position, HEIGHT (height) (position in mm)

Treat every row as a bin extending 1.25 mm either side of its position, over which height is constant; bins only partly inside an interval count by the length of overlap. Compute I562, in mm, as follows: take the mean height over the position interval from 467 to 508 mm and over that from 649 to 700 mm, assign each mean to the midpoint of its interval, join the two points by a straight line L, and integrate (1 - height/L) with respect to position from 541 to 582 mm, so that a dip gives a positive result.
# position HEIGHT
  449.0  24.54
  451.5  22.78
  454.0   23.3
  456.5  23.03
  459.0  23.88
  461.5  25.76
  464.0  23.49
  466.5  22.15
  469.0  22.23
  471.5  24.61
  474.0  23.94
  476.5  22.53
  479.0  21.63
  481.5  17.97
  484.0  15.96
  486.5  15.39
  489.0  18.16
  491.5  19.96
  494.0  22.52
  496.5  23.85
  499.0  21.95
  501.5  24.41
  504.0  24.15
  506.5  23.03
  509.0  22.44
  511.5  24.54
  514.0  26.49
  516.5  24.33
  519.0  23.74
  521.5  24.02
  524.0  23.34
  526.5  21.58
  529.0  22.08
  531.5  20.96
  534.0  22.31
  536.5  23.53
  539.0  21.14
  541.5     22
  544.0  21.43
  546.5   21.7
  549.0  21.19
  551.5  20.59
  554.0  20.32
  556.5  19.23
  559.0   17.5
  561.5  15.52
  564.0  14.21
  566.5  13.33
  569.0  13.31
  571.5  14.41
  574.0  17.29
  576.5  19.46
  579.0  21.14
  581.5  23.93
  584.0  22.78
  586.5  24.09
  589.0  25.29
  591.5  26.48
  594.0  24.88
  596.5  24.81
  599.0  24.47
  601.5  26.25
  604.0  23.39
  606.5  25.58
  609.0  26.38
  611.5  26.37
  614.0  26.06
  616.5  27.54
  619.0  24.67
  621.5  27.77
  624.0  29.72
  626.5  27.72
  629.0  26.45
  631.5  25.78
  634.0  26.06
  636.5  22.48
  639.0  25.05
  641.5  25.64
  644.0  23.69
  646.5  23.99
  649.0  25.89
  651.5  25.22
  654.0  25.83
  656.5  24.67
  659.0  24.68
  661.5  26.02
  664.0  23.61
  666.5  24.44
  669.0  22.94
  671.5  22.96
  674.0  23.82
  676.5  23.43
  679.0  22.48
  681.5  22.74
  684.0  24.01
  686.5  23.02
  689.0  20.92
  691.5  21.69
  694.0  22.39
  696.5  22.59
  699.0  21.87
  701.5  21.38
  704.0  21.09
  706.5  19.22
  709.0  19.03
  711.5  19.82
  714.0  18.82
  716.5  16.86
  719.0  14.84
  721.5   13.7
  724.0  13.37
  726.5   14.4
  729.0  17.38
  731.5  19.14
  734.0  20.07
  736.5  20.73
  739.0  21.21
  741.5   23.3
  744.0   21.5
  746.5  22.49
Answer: 7.0 mm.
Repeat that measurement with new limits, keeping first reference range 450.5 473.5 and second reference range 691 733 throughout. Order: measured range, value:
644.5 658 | -3.6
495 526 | -1.7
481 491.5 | 2.7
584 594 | -1.9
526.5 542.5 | 0.1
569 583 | 1.6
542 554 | 0.4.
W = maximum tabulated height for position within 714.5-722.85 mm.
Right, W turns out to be 16.86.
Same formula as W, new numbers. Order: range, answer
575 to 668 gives 29.72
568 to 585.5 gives 23.93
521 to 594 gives 26.48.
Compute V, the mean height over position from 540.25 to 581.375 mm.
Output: 18.4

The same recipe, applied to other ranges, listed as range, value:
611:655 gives 25.9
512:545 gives 22.9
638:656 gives 25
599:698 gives 24.7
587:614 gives 25.4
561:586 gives 17.8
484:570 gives 21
